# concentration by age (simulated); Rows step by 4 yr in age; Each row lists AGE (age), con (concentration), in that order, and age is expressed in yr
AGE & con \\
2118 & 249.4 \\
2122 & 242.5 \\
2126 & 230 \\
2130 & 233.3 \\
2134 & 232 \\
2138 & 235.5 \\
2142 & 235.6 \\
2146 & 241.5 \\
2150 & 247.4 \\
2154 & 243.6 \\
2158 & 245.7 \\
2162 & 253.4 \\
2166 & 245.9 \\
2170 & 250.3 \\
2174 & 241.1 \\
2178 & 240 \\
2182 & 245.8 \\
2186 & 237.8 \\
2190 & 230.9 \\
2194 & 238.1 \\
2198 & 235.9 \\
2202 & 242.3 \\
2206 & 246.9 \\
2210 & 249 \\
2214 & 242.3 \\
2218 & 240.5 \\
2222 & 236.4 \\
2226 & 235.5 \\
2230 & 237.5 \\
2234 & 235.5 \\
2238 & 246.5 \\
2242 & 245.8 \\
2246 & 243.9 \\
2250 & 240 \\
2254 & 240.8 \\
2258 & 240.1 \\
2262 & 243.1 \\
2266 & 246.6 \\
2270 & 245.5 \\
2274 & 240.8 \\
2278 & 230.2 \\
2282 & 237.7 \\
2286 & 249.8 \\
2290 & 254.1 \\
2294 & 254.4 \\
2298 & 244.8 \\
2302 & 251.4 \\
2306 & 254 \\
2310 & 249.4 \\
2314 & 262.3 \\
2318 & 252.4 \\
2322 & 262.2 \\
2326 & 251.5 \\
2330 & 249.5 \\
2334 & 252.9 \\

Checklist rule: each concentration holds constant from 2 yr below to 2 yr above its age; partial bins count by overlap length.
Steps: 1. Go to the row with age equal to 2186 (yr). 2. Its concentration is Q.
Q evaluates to 237.8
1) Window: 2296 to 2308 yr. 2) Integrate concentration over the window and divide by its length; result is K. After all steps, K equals 250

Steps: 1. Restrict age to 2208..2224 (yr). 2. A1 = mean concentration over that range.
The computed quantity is 242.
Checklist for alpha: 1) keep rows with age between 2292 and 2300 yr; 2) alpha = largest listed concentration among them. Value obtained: 254.4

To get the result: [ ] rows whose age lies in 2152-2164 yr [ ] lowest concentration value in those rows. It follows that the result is 243.6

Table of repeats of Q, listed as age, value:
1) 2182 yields 245.8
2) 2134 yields 232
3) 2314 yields 262.3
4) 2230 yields 237.5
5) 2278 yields 230.2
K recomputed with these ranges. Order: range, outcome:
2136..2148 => 238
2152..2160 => 245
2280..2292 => 247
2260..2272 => 245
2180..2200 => 238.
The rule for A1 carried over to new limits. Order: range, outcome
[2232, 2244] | 243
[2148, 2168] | 247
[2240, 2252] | 243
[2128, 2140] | 234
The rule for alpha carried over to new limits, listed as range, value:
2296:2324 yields 262.3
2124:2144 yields 235.6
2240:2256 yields 245.8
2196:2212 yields 249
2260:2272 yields 246.6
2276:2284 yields 237.7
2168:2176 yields 250.3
